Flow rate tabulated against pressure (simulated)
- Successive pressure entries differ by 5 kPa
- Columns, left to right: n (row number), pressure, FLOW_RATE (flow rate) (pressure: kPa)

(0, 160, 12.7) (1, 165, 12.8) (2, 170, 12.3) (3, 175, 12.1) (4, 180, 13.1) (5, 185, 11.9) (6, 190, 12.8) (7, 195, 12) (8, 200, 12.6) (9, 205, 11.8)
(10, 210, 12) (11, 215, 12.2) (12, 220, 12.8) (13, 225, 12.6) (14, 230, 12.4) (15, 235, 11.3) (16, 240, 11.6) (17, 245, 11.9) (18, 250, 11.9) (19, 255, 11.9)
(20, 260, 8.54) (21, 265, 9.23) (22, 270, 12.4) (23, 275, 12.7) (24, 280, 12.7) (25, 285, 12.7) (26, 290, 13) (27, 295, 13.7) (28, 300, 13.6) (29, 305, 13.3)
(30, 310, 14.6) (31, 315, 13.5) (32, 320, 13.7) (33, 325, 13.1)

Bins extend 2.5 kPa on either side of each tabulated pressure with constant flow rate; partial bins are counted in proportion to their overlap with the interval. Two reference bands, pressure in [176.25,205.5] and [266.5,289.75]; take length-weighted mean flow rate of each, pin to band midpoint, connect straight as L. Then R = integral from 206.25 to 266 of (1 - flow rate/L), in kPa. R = 4.1 kPa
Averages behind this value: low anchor 12.4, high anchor 12.5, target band 11.6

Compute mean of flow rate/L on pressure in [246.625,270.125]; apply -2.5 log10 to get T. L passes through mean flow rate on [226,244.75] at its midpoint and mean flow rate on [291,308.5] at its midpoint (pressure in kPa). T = 0.17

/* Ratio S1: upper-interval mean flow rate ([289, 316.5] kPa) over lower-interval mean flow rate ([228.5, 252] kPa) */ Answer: 1.2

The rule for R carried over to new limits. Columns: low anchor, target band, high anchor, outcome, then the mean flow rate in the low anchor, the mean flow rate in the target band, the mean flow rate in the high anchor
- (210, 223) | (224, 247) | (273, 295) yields 1.1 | 12.4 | 11.9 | 12.9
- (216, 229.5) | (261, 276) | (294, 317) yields 2.5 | 12.6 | 11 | 13.7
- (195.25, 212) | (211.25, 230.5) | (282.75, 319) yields -0.2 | 12.1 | 12.5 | 13.5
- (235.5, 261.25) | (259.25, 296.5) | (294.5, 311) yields 2.0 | 11.3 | 12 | 13.7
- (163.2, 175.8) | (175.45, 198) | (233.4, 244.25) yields -0.4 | 12.4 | 12.4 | 11.5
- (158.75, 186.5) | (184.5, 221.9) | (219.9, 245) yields 0.0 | 12.5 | 12.3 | 12.1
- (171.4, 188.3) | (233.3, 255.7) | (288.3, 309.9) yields 2.2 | 12.4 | 11.7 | 13.5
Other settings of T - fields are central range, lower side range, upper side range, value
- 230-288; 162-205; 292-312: 0.15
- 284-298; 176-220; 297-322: 0.03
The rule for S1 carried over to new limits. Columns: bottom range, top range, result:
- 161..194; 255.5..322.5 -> 1.01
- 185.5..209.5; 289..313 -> 1.12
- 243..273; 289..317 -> 1.24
